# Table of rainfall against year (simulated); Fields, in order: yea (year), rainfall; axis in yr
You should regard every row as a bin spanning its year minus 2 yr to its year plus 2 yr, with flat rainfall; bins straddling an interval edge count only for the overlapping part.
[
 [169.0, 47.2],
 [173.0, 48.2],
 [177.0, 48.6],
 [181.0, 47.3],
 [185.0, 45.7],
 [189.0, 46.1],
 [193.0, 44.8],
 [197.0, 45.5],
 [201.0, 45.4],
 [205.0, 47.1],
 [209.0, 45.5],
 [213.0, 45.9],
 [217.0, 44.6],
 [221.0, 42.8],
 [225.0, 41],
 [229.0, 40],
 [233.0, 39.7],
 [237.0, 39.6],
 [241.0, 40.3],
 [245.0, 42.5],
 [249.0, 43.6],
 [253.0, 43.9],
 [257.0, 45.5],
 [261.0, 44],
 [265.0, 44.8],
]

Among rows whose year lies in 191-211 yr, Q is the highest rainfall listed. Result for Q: 47.1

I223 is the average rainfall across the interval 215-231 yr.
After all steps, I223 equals 42.1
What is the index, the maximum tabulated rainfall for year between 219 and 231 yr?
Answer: 42.8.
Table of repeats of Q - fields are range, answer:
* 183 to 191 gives 46.1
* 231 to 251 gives 43.6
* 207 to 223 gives 45.9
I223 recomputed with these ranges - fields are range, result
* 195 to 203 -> 45.5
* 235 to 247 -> 40.8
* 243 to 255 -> 43.3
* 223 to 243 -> 40.1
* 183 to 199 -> 45.5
